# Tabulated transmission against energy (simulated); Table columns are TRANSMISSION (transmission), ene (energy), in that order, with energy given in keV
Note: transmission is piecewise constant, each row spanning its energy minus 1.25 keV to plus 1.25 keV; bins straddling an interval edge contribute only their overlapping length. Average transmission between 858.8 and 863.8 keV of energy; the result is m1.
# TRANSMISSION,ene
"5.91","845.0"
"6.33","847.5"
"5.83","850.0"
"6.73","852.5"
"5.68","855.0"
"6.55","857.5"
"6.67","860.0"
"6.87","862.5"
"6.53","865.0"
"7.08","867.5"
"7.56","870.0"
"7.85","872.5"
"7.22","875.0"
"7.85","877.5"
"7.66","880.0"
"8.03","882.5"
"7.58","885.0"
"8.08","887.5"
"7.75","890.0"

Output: 6.77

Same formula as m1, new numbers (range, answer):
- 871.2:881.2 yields 7.64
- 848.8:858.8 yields 6.2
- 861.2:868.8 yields 6.83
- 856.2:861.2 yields 6.6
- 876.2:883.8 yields 7.84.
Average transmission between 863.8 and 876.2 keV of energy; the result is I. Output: 7.25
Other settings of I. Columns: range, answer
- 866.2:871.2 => 7.31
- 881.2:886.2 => 7.81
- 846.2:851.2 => 6.08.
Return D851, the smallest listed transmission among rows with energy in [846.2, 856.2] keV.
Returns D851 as 5.68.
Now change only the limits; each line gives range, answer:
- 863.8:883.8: 6.53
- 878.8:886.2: 7.58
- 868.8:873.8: 7.56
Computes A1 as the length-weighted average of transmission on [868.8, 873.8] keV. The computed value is 7.7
